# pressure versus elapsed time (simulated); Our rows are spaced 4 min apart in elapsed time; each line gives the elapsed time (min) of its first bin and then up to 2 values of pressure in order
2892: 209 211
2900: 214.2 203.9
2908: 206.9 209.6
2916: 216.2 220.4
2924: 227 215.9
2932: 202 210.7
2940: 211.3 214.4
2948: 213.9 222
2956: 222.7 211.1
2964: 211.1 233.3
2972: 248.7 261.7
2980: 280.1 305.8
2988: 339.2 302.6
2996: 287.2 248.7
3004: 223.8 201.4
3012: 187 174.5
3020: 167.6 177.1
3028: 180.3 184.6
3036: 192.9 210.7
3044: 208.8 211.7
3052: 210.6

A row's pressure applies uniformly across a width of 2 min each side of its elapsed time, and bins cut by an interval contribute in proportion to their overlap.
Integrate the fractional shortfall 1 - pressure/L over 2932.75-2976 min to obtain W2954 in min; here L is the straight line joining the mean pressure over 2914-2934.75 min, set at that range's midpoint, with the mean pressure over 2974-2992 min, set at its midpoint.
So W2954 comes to 6.1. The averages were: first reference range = 216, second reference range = 297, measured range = 221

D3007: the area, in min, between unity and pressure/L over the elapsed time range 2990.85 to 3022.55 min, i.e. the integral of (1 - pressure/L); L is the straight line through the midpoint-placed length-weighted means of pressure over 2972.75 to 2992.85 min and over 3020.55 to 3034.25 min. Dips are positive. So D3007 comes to 1.9 min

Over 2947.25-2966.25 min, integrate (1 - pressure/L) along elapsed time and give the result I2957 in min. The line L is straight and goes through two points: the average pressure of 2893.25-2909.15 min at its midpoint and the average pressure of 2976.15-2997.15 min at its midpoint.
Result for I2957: 3.6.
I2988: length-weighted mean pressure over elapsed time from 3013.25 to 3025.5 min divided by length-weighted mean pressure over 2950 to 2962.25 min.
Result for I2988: 0.8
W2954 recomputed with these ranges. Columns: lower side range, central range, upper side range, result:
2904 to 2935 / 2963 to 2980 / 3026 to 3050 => -3.18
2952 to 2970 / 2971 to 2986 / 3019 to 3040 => -4.65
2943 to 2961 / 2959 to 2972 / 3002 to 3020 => -0.74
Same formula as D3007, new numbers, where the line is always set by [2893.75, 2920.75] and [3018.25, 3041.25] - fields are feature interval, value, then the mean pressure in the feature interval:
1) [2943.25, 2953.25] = -0.7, 217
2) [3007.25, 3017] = 0.1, 187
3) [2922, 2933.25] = -0.5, 216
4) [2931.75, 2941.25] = -0.2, 209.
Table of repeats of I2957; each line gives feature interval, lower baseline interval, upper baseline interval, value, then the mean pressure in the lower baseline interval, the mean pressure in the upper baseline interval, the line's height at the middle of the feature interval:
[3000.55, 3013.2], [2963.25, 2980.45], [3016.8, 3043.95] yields 0.1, 247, 187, 211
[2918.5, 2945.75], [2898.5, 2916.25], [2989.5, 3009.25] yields 0.9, 209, 257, 222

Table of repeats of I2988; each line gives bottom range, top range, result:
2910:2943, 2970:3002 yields 1.33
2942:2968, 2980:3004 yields 1.33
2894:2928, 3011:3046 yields 0.87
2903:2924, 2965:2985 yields 1.22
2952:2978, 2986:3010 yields 1.16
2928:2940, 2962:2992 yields 1.30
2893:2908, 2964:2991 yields 1.31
